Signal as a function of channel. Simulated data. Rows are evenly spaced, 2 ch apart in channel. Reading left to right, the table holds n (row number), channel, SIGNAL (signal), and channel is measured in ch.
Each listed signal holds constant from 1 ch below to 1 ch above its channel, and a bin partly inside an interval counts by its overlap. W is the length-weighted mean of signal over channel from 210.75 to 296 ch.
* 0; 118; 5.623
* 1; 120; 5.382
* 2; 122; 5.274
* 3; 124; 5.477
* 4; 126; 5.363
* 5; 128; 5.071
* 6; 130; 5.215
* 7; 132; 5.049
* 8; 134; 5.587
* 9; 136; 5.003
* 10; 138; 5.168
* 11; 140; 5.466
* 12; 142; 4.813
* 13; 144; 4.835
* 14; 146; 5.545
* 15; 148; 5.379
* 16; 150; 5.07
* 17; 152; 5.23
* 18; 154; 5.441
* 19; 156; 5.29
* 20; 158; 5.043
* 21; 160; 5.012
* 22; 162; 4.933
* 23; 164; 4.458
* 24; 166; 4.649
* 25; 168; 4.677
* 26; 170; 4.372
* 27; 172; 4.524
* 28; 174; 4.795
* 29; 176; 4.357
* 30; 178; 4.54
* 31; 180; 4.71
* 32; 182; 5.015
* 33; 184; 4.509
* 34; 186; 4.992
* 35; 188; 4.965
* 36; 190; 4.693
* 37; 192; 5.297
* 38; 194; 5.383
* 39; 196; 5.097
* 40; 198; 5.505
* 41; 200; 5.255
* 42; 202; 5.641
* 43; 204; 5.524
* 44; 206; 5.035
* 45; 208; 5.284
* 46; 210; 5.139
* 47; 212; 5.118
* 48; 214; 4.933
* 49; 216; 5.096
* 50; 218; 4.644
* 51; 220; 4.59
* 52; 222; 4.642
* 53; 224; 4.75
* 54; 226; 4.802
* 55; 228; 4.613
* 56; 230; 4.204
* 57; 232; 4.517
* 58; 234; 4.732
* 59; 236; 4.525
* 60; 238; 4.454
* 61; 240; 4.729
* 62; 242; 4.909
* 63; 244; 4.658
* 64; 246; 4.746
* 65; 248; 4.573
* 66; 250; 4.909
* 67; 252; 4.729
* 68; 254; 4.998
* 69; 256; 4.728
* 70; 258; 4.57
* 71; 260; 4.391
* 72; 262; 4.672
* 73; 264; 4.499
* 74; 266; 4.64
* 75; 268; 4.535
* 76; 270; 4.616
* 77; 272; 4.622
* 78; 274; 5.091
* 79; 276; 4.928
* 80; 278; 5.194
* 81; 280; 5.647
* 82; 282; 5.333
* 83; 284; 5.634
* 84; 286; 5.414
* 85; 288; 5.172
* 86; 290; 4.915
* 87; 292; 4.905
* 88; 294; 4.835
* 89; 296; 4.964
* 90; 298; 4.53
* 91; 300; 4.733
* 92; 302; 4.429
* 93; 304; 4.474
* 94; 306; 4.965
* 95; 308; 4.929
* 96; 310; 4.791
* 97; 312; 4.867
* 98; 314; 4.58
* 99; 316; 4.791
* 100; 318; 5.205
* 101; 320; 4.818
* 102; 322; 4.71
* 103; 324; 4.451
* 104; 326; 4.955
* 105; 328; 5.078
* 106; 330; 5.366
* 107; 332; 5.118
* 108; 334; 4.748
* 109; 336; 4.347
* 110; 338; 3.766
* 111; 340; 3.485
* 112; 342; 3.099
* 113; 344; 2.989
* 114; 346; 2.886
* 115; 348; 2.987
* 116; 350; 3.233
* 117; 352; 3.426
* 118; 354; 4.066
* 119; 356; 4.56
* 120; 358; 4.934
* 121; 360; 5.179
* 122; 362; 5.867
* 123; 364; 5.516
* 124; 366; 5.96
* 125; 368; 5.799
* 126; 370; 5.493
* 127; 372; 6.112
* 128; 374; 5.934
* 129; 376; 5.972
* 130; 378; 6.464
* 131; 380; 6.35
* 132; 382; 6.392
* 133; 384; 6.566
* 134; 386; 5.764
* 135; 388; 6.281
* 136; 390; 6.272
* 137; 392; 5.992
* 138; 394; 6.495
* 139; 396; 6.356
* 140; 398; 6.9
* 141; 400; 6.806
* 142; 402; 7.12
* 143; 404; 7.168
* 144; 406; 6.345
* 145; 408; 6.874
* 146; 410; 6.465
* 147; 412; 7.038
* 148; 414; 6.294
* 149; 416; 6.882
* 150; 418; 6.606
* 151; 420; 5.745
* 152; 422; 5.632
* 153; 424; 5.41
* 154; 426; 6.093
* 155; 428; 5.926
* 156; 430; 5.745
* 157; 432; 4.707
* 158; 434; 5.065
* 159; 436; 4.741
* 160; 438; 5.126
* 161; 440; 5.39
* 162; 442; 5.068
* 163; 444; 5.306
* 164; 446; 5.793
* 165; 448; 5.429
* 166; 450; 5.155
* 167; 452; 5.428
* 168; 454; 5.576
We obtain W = 4.82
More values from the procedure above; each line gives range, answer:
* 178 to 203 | 5.07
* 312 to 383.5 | 4.83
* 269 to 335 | 4.93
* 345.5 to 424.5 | 5.82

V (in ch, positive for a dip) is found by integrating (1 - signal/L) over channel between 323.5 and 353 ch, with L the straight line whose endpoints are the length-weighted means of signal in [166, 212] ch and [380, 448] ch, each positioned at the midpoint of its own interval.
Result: 8.8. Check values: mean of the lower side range 4.96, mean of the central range 3.99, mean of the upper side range 6.07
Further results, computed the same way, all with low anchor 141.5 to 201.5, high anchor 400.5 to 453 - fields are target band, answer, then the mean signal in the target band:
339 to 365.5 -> 7.4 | 4.05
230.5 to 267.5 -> 4.1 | 4.66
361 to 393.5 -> -2.0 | 6.05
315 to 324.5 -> 1.2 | 4.81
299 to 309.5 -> 1.4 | 4.71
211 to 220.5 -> 0.4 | 4.89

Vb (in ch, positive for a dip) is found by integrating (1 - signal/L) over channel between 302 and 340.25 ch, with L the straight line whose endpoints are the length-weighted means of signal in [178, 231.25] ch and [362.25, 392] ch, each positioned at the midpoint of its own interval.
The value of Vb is 6.5 ch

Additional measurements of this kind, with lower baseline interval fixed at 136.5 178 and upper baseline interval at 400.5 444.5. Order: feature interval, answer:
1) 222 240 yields 2.20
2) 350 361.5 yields 2.65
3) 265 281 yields 1.42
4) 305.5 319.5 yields 1.69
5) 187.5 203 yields -0.45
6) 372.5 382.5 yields -0.73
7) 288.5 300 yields 1.33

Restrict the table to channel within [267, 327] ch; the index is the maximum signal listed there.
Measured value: 5.647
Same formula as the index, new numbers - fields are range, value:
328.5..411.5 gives 7.168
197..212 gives 5.641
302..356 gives 5.366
